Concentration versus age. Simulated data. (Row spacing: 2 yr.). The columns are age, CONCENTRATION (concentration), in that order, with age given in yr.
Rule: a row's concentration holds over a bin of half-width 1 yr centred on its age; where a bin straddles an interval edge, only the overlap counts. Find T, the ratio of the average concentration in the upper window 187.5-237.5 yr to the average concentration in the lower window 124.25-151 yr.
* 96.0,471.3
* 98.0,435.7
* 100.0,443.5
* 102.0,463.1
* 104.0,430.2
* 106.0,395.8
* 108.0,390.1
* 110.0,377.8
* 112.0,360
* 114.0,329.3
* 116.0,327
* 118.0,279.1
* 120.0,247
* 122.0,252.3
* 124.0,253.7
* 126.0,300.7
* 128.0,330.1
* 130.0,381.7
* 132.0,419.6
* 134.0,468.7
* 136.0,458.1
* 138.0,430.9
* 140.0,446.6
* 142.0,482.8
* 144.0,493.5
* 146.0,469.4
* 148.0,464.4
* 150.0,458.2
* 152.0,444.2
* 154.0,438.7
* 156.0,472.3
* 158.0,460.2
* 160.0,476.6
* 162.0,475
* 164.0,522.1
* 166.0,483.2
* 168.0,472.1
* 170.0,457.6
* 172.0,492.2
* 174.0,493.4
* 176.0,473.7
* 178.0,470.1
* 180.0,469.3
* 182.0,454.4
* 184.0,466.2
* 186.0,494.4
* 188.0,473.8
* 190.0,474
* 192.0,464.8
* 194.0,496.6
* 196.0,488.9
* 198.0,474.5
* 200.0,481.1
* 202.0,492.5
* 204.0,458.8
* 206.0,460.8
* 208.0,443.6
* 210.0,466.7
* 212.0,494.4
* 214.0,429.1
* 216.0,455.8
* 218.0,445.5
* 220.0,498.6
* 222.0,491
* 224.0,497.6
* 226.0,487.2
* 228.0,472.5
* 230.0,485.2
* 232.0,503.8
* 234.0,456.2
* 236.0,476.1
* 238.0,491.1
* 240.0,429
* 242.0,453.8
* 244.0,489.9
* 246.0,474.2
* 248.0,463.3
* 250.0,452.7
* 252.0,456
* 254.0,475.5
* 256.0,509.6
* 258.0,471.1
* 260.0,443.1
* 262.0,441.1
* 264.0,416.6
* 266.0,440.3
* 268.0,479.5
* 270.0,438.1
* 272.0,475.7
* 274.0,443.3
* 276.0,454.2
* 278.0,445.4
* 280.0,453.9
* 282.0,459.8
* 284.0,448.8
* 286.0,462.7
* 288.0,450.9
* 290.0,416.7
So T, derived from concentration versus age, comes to 1.1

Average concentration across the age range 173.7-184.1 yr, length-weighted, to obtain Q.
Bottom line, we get 470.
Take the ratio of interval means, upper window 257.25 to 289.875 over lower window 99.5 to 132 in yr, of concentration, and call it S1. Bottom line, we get 1.29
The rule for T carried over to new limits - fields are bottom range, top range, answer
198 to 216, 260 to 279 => 0.96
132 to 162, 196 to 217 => 1.01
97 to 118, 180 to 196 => 1.22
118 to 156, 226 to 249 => 1.18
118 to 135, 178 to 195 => 1.44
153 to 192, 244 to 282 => 0.97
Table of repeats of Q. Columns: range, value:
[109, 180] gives 420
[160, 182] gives 479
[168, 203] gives 477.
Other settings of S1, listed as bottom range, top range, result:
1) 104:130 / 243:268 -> 1.41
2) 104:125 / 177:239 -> 1.45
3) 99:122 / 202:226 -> 1.29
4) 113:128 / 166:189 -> 1.65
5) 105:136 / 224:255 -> 1.37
